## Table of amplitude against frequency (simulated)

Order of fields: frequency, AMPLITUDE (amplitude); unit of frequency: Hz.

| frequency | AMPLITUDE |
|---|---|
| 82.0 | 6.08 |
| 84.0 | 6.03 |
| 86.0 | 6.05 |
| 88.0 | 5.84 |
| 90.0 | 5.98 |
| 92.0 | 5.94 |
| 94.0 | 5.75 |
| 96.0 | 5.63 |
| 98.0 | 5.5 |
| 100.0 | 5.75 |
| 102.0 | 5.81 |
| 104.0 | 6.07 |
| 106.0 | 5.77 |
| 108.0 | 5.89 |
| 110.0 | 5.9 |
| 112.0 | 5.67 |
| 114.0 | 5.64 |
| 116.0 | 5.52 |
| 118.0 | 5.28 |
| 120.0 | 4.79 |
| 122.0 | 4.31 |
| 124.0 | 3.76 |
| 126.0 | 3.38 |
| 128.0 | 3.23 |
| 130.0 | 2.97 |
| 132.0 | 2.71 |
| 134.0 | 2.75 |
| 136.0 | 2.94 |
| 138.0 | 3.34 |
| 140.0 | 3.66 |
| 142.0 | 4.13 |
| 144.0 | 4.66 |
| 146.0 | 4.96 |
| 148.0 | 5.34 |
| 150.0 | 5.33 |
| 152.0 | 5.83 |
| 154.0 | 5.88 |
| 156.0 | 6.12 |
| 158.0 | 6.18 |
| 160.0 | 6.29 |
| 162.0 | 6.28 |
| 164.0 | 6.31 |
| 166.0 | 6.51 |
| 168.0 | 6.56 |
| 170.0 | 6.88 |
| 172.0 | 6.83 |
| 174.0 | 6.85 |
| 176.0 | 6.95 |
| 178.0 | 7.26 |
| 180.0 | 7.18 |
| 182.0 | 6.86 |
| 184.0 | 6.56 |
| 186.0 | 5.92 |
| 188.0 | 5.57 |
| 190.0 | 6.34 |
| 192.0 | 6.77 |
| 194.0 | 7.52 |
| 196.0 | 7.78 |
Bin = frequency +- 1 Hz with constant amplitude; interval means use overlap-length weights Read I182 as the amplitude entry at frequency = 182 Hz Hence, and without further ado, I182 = 6.86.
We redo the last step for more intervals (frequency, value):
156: 6.12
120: 4.79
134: 2.75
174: 6.85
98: 5.5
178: 7.26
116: 5.52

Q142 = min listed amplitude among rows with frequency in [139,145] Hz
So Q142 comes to 3.66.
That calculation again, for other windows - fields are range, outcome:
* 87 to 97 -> 5.63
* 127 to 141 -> 2.71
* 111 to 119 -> 5.28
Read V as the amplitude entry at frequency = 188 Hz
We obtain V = 5.57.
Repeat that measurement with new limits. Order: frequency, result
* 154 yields 5.88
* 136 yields 2.94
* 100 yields 5.75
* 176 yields 6.95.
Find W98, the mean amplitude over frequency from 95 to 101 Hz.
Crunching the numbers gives 5.63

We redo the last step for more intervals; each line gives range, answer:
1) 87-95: 5.88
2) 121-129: 3.67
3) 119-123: 4.55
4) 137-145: 3.95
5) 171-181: 7.01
